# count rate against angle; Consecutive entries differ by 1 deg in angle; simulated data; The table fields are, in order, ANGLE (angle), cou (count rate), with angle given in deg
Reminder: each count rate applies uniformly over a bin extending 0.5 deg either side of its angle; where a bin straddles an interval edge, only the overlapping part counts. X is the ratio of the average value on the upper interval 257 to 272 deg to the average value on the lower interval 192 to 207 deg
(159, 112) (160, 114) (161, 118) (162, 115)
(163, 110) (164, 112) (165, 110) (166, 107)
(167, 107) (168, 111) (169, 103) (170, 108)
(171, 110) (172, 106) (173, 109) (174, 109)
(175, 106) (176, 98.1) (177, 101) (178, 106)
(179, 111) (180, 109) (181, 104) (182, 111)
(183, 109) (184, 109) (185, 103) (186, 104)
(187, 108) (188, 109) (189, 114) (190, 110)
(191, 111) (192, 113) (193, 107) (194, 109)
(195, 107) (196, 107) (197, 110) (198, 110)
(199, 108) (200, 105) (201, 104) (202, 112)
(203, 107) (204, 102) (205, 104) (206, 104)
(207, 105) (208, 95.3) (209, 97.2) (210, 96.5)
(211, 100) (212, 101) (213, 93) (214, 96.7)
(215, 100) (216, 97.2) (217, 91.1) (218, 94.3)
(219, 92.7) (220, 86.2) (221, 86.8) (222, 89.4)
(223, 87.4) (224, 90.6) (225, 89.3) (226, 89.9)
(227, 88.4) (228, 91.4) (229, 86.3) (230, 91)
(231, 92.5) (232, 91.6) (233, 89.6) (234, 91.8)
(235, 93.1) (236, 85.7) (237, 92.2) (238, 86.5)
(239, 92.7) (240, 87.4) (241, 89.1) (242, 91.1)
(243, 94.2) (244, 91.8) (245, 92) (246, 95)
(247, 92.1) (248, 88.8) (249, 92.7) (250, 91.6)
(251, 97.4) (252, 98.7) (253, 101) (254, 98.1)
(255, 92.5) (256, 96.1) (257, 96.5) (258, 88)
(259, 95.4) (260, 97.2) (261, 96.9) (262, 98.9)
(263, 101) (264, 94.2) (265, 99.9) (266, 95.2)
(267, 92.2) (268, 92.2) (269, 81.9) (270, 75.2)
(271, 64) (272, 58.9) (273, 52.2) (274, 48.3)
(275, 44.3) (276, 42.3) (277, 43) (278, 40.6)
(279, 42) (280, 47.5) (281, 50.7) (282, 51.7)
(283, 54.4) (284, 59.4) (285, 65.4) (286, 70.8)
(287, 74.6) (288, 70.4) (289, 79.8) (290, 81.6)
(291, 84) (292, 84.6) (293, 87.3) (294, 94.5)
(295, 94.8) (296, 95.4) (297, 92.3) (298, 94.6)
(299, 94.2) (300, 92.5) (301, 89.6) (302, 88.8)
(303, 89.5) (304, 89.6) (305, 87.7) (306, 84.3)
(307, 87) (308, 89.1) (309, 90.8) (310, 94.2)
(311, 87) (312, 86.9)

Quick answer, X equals 0.8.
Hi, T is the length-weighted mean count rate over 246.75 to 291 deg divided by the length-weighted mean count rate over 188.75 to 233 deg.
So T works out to 0.78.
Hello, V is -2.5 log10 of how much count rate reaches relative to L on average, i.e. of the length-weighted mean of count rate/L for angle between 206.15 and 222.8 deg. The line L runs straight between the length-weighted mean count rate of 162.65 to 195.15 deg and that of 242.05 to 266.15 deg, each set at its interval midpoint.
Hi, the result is 0.074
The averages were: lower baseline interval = 108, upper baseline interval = 95.1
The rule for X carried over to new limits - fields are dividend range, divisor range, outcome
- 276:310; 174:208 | 0.72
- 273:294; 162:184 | 0.57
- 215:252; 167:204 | 0.85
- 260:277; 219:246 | 0.85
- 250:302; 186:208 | 0.74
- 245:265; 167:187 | 0.89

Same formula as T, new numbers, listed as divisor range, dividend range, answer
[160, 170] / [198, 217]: 0.92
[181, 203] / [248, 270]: 0.87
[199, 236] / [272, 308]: 0.76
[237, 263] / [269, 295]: 0.68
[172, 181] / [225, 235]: 0.85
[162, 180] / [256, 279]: 0.71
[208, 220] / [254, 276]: 0.87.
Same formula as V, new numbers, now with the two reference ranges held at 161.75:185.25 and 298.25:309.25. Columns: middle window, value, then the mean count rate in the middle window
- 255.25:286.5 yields 0.29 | 72.3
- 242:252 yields 0.05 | 93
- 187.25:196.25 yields -0.05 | 110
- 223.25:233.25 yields 0.11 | 90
